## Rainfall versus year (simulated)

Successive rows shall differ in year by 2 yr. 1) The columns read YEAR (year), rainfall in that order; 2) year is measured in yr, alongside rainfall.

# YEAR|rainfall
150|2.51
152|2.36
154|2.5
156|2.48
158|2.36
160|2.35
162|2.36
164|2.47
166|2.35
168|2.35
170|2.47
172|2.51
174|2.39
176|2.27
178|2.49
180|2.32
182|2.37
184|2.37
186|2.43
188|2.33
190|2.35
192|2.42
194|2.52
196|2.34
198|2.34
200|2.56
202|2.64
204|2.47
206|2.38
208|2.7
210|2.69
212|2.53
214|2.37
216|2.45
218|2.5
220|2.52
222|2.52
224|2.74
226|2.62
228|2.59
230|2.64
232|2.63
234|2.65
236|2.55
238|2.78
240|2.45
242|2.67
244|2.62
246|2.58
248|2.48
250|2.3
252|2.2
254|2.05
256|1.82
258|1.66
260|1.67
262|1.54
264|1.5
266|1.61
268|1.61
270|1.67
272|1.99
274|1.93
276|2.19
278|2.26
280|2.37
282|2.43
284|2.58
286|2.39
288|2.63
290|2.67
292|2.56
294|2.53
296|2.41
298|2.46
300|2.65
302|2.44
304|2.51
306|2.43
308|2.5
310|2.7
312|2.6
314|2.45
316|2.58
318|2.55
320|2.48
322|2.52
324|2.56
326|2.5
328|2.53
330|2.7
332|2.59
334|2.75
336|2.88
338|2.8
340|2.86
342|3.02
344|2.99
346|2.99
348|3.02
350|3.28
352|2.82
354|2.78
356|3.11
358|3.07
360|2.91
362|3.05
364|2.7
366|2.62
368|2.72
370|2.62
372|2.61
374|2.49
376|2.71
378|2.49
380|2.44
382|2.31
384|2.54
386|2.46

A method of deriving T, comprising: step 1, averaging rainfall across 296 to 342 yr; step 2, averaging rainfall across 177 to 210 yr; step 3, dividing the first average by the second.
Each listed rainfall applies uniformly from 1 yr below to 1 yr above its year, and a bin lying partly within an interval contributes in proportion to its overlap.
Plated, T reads 1.1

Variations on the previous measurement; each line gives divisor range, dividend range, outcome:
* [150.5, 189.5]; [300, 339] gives 1.08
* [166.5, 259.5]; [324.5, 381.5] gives 1.14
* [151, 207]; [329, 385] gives 1.15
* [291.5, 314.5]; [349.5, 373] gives 1.13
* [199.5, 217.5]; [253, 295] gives 0.82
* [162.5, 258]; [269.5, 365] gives 1.07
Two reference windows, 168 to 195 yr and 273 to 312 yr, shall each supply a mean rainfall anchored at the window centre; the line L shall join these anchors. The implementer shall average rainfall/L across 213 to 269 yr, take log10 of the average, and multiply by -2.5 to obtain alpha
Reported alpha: 0.06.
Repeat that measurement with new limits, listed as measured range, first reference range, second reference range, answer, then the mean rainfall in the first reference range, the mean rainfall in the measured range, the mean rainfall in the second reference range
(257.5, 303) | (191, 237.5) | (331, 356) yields 0.25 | 2.54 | 2.17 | 2.91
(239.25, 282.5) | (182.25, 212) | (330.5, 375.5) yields 0.26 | 2.47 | 2.07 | 2.85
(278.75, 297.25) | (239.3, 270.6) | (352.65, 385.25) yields -0.13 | 2.03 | 2.5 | 2.7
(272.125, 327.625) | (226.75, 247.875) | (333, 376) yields 0.11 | 2.61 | 2.47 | 2.86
